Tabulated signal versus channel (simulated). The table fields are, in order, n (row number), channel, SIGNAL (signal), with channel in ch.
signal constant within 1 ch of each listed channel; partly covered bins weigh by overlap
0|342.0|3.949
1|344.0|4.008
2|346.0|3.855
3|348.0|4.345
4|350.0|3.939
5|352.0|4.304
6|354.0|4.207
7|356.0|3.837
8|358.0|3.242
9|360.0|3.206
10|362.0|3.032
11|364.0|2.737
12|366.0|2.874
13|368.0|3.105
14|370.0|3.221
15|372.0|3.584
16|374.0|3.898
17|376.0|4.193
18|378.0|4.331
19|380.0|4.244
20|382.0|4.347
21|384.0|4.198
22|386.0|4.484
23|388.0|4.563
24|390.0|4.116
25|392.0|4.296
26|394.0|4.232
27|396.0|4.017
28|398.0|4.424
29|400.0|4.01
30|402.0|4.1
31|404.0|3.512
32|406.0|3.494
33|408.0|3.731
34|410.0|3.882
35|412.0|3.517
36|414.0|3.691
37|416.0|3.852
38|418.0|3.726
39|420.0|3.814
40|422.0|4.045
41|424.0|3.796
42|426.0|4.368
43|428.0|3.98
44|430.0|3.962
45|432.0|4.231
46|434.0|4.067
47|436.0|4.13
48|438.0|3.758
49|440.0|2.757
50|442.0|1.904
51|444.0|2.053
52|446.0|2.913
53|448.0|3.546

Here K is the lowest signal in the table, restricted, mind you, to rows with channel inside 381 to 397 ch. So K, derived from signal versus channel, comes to 4.017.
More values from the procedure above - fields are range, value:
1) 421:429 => 3.796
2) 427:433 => 3.962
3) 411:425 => 3.517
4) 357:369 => 2.737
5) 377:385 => 4.198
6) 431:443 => 1.904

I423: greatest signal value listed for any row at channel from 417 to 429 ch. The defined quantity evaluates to 4.368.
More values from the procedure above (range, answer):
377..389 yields 4.563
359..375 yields 3.898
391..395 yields 4.296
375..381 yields 4.331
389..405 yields 4.424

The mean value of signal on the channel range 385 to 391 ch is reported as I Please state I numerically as 4.39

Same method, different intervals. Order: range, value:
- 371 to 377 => 3.89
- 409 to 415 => 3.7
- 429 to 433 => 4.1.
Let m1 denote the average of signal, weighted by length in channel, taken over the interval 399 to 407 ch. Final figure 3.78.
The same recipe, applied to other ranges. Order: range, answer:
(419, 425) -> 3.88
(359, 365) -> 2.99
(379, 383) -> 4.3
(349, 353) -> 4.12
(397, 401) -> 4.22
